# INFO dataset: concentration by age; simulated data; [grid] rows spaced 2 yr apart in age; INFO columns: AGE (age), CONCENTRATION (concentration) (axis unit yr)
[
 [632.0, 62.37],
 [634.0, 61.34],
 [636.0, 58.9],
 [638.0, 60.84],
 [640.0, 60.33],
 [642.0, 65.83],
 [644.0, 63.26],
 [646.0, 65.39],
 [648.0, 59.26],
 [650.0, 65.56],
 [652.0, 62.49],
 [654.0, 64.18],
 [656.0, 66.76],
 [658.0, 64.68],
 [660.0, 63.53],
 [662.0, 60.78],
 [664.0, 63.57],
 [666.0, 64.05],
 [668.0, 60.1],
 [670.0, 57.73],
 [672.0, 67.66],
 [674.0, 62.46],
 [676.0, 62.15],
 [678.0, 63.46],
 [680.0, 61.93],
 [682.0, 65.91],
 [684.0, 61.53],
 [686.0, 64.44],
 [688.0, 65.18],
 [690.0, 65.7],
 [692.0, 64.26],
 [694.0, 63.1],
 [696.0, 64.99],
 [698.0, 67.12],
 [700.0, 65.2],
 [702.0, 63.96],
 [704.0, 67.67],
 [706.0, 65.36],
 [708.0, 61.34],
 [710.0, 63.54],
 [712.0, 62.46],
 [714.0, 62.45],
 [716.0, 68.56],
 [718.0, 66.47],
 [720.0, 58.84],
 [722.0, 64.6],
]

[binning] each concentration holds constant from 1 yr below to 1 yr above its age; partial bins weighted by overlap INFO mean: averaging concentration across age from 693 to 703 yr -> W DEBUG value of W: 64.9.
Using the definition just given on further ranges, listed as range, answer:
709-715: 62.8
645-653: 63.2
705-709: 63.4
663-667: 63.8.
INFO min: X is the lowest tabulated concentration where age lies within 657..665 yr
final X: 60.78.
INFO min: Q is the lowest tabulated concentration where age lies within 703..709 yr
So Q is 61.34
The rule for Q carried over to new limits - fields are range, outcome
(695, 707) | 63.96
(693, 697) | 63.1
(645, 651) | 59.26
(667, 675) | 57.73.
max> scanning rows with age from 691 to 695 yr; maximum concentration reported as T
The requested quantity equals 64.26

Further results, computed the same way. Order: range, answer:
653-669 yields 66.76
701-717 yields 68.56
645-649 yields 65.39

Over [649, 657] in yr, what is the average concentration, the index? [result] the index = 64.7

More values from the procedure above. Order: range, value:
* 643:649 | 62.6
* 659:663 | 62.2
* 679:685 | 63.1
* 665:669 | 62.1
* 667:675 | 62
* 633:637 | 60.1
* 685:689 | 64.8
